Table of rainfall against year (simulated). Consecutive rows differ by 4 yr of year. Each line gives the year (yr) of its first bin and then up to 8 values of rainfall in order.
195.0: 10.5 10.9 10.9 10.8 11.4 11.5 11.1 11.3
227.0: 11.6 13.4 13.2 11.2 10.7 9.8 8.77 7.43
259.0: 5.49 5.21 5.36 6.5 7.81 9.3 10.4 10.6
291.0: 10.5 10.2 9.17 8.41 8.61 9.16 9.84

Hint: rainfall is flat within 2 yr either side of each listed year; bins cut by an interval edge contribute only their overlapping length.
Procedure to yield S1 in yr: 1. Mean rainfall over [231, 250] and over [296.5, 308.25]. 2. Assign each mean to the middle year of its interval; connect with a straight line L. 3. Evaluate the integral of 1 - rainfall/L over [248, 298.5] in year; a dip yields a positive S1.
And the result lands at 8.5 yr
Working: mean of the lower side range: 11.3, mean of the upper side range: 8.8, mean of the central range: 8.19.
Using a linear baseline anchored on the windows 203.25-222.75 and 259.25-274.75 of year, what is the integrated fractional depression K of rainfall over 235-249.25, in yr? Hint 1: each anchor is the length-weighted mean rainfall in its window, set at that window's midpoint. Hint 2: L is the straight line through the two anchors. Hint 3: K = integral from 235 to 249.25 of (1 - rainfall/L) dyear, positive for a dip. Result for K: -4.3 yr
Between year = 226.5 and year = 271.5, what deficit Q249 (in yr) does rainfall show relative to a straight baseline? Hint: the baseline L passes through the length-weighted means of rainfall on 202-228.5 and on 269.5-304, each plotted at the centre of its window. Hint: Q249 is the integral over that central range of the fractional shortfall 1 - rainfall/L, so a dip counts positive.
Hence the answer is 5.8 yr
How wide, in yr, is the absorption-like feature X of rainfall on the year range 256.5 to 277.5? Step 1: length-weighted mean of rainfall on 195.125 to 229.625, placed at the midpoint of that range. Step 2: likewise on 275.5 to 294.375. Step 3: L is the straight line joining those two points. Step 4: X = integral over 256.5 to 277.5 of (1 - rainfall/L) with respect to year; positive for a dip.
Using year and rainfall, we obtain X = 8.4 yr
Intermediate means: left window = 11.2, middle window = 6.18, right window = 10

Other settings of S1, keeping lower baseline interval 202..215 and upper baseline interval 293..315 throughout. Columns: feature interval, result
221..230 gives -0.75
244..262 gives 4.14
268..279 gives 2.70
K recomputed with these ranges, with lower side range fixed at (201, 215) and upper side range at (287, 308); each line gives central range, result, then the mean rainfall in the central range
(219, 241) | -2.74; 12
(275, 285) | 0.40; 9.44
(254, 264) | 4.14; 5.99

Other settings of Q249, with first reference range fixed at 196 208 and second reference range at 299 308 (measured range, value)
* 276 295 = -2.21 yr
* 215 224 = -0.68 yr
